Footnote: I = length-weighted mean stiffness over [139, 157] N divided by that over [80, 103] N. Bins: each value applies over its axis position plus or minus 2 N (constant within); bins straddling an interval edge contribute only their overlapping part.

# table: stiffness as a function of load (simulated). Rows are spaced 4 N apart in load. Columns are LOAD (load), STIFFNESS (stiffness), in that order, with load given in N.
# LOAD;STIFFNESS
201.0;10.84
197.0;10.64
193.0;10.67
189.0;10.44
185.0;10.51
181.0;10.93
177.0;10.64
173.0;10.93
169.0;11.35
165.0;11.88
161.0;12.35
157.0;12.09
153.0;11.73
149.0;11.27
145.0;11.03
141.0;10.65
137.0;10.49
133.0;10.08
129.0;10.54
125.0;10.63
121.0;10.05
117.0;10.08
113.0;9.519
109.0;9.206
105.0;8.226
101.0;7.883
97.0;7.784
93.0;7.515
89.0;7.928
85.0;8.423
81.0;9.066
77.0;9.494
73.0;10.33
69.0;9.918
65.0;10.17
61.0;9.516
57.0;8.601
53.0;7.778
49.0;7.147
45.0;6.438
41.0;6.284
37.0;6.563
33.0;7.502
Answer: 1.40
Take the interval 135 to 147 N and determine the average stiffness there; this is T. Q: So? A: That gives 10.7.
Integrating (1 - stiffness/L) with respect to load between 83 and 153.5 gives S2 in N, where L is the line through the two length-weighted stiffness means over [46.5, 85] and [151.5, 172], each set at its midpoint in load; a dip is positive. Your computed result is 6.9 N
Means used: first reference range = 9.04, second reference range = 11.8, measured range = 9.57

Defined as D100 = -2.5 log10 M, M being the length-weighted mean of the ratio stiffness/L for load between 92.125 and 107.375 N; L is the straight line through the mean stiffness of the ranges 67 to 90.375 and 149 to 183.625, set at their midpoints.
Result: 0.23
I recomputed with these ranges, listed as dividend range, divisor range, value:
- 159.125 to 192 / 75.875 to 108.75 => 1.34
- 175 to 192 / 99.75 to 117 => 1.19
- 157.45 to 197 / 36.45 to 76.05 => 1.33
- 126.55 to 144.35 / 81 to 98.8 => 1.30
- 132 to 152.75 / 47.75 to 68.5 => 1.23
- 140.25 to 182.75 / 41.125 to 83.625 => 1.30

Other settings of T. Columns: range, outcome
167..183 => 11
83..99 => 7.91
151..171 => 11.9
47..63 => 8.26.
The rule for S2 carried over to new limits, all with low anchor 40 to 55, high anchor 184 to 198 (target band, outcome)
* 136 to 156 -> -3.6 N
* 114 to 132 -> -2.9 N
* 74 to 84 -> -2.0 N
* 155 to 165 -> -2.4 N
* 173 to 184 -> -0.6 N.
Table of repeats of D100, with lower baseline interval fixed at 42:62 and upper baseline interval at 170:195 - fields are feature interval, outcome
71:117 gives -0.007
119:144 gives -0.096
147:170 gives -0.162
